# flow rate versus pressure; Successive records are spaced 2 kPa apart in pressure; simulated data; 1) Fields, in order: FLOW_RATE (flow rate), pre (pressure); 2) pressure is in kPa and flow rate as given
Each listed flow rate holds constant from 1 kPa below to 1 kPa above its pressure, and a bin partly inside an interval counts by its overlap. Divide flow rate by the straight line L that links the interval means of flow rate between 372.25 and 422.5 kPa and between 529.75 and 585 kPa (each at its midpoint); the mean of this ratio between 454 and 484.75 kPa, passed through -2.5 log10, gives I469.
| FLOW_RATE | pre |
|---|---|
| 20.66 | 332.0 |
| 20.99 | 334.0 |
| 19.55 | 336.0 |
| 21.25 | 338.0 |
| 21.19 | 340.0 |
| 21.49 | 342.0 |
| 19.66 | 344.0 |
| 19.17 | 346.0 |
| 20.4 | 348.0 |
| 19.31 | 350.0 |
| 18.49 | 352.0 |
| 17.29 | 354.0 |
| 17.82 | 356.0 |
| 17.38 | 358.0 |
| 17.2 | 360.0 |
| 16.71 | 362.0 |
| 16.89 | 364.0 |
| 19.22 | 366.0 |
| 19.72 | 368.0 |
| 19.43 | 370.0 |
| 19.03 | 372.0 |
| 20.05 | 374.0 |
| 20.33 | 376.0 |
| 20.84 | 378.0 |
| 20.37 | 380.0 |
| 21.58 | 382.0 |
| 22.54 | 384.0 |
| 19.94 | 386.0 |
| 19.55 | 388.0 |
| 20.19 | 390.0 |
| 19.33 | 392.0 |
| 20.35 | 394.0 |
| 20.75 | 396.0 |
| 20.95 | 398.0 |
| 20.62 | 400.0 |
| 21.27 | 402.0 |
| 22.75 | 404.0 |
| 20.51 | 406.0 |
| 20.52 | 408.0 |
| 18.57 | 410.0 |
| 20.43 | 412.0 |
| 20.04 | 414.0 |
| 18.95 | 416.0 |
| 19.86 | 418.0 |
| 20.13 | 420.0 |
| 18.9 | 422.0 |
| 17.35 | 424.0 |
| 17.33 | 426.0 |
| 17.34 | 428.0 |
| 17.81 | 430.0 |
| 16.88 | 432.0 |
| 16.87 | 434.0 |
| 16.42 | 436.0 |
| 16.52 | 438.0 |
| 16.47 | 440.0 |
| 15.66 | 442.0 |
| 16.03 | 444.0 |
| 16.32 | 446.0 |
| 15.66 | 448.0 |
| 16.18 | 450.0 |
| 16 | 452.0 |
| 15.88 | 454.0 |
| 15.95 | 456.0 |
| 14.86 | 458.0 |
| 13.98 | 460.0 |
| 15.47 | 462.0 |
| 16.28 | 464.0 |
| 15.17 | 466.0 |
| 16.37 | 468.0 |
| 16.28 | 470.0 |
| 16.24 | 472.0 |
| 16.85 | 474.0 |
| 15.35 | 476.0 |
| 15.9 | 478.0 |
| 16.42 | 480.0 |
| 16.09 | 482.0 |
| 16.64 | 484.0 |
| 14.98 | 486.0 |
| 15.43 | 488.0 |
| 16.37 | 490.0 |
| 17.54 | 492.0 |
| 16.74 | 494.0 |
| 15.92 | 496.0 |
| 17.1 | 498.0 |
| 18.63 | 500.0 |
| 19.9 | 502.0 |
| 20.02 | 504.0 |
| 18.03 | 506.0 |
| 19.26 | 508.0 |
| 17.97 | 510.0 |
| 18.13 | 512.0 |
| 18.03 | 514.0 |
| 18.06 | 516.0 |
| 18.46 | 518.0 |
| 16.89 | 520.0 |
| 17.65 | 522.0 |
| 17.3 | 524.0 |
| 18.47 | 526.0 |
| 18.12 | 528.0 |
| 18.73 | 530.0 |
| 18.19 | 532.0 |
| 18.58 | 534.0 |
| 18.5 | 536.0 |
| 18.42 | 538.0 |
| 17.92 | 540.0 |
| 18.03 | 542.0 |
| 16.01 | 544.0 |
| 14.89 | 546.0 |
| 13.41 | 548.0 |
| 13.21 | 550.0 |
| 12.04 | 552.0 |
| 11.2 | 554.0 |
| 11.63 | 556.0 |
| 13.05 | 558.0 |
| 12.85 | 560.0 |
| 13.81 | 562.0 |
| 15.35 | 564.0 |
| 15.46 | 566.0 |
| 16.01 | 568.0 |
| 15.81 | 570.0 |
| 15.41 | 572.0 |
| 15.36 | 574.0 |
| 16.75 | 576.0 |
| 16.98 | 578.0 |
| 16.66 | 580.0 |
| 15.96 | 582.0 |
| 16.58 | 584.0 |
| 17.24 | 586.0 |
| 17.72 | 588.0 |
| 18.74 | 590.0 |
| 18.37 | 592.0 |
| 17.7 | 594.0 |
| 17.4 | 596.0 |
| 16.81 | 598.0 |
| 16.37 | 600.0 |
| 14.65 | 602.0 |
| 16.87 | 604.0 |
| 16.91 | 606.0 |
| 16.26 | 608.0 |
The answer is 0.15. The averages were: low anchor 20.4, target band 15.9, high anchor 15.6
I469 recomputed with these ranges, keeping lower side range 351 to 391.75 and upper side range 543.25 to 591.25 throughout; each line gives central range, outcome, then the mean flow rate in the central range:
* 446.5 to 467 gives 0.12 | 15.6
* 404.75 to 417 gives -0.08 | 19.9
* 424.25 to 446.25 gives 0.07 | 16.7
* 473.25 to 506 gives -0.01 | 16.9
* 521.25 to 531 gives -0.13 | 18.1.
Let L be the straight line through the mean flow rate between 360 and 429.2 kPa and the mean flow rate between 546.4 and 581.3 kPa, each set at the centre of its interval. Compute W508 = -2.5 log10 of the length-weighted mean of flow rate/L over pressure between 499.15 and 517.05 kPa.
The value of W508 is -0.16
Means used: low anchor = 19.7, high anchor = 14.4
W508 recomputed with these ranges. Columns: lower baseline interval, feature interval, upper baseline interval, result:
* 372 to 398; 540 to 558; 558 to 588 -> 0.17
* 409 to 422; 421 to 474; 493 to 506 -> 0.17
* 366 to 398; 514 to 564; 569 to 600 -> 0.10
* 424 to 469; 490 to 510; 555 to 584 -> -0.15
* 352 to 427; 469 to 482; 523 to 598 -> 0.11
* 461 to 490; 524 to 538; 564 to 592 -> -0.13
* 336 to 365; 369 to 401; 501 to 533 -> -0.09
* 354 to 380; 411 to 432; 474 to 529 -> -0.03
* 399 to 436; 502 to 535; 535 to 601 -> -0.09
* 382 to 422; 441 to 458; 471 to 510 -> 0.17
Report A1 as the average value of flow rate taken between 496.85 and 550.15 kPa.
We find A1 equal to 17.8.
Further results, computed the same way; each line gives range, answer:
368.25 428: 20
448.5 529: 16.9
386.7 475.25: 17.9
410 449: 17.7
